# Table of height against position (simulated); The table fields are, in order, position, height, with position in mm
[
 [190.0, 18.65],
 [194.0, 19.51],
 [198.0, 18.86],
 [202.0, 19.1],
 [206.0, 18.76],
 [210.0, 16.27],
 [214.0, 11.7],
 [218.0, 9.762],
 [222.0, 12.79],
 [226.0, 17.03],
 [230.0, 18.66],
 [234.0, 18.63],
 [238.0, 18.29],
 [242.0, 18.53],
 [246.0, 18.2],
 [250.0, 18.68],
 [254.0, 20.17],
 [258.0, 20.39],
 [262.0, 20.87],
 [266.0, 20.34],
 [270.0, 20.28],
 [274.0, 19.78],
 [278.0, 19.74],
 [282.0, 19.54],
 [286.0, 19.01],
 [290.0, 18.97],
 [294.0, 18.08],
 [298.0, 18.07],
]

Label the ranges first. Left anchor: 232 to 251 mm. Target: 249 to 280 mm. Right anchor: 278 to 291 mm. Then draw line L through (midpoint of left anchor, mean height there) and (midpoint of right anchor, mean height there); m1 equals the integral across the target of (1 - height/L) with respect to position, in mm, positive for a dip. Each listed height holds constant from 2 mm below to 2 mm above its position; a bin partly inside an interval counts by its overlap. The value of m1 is -1.94 mm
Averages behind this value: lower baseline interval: 18.5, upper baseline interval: 19.3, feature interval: 20.1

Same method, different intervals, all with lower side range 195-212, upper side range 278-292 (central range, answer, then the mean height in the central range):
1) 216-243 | 3.6 mm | 16.2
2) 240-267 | -1.0 mm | 19.6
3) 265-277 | -0.6 mm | 20.1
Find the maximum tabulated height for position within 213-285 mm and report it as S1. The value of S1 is 20.87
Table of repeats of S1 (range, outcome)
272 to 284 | 19.78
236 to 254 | 20.17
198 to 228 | 19.1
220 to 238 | 18.66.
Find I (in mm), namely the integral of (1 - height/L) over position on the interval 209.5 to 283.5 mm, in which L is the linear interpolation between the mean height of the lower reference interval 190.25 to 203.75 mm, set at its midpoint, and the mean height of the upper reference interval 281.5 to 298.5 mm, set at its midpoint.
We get 3.86 mm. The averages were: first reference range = 19.1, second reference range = 18.7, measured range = 17.9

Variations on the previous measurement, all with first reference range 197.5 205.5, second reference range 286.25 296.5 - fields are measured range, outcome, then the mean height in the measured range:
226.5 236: 0.2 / 18.4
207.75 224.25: 5.3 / 12.8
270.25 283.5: -0.8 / 19.8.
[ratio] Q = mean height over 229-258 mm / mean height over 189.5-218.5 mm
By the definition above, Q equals 1.1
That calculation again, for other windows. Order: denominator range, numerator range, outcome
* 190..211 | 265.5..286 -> 1.06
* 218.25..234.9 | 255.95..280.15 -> 1.27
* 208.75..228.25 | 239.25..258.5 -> 1.42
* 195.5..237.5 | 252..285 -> 1.24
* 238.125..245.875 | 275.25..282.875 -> 1.07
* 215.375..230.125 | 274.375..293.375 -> 1.38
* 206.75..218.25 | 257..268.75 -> 1.50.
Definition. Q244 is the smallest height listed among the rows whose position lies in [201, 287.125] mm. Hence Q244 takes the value 9.762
